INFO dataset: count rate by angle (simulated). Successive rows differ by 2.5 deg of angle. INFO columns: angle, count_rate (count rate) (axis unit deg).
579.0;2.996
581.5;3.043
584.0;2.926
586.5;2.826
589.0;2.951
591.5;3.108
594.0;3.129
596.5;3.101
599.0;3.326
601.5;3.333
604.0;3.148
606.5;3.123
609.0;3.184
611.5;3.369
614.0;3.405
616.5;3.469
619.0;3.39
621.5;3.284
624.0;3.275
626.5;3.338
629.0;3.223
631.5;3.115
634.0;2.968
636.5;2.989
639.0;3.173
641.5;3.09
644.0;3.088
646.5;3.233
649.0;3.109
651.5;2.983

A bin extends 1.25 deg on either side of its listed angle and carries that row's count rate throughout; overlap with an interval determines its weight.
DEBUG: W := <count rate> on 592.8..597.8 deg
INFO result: 3.12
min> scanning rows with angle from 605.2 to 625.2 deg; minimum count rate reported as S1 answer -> 3.123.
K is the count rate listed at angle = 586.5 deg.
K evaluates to 2.826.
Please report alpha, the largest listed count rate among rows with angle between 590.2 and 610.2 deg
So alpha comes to 3.333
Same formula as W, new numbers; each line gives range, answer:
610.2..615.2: 3.38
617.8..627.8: 3.32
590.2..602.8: 3.2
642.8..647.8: 3.16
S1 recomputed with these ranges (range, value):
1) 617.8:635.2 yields 2.968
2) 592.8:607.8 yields 3.101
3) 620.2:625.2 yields 3.275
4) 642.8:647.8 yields 3.088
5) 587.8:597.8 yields 2.951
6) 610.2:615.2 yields 3.369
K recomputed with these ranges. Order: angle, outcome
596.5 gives 3.101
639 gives 3.173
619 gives 3.39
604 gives 3.148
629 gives 3.223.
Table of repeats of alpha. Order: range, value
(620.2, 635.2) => 3.338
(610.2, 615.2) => 3.405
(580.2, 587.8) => 3.043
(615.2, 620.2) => 3.469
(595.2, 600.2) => 3.326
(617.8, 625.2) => 3.39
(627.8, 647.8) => 3.233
